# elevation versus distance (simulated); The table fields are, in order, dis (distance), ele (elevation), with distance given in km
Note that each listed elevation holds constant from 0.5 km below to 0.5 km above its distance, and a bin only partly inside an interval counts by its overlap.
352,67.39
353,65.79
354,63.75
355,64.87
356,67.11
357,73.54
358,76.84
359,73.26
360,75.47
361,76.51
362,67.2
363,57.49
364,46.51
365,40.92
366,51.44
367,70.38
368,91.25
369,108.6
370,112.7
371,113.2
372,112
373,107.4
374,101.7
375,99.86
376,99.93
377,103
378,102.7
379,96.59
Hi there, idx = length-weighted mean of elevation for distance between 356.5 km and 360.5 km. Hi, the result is 74.8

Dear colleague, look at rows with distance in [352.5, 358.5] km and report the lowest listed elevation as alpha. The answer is 63.75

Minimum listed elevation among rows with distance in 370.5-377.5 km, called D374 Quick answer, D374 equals 99.86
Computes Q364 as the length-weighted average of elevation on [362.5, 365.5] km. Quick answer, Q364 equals 48.3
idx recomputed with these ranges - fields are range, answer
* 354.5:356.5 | 66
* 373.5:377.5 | 101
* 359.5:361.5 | 76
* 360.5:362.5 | 71.9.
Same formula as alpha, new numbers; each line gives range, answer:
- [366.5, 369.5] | 70.38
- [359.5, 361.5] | 75.47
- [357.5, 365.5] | 40.92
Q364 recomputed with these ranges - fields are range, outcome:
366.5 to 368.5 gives 80.8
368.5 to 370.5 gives 111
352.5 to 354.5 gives 64.8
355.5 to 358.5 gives 72.5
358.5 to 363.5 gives 70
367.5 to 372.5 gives 108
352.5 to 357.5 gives 67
